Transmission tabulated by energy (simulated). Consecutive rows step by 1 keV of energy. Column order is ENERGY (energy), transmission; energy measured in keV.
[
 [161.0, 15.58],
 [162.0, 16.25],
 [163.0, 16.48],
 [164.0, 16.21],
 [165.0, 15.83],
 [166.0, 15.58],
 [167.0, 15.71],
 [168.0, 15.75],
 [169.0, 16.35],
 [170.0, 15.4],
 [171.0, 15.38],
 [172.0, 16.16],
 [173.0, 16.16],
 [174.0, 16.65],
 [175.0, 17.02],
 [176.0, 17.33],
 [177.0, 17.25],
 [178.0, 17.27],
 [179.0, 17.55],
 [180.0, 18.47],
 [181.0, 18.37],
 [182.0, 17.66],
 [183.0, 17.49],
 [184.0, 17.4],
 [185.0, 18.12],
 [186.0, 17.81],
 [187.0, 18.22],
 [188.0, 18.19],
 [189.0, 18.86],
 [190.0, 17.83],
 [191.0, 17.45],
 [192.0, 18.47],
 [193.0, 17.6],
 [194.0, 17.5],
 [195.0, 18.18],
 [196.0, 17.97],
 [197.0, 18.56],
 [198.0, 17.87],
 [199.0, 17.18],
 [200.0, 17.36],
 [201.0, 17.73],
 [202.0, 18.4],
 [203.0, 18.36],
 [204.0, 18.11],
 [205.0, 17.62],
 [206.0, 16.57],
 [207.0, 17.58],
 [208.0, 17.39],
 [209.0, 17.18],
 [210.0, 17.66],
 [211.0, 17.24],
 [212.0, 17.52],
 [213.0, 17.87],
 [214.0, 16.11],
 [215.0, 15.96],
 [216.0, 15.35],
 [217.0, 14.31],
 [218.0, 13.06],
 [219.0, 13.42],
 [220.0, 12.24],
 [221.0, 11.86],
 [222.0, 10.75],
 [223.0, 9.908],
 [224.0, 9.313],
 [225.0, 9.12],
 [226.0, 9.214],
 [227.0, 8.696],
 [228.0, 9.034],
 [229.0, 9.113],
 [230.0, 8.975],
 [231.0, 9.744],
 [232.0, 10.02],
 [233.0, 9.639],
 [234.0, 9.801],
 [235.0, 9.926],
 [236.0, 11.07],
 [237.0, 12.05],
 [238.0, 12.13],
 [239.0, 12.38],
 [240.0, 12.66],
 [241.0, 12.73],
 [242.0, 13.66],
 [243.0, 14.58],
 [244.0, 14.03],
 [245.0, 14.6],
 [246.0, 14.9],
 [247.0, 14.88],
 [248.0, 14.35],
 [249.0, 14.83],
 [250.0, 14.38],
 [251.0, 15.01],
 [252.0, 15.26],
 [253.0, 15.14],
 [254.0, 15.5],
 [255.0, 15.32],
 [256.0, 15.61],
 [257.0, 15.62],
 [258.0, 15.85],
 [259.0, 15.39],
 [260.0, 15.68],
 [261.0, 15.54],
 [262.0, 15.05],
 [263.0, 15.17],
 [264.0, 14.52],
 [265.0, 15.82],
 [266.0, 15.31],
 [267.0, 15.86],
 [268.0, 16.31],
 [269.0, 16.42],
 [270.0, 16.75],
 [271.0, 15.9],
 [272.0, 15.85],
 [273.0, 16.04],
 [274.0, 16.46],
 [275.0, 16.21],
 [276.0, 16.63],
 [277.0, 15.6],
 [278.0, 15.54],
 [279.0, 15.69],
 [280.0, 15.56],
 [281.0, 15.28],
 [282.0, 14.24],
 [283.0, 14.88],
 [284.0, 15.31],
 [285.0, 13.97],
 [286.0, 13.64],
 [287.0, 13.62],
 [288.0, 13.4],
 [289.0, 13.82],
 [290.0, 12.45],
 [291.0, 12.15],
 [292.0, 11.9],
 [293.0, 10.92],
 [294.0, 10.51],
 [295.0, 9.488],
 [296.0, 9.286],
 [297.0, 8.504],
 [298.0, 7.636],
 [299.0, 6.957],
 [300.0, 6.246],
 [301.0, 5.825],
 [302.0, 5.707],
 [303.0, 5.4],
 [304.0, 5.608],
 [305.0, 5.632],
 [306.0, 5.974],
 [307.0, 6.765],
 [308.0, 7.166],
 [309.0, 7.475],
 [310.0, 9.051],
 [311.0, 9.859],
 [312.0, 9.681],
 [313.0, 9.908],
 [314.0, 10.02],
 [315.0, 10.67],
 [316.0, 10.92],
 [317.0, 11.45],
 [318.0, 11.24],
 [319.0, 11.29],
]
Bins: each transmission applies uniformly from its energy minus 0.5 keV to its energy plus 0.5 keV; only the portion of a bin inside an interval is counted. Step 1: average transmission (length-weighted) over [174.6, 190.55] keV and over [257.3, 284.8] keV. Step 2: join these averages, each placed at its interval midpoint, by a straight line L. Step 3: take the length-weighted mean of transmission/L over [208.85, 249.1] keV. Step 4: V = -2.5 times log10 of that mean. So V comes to 0.299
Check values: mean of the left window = 17.8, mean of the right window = 15.6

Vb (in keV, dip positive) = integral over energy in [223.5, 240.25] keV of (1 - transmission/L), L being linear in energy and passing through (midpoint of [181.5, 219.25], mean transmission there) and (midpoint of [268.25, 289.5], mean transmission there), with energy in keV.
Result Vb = 6.5 keV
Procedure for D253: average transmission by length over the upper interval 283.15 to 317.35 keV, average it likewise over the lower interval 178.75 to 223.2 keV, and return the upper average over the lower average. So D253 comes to 0.57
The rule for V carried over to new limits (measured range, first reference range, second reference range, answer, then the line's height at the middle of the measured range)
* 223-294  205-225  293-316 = -0.225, 11.5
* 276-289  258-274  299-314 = -0.201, 12.3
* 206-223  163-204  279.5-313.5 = 0.011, 15.3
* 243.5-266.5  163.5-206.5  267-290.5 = 0.044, 15.7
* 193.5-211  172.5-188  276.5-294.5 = -0.060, 16.8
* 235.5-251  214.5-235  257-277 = -0.040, 13.1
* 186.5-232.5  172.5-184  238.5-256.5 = 0.070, 16.1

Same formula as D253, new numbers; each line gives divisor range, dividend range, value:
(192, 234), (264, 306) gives 0.86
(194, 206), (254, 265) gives 0.86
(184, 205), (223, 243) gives 0.59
